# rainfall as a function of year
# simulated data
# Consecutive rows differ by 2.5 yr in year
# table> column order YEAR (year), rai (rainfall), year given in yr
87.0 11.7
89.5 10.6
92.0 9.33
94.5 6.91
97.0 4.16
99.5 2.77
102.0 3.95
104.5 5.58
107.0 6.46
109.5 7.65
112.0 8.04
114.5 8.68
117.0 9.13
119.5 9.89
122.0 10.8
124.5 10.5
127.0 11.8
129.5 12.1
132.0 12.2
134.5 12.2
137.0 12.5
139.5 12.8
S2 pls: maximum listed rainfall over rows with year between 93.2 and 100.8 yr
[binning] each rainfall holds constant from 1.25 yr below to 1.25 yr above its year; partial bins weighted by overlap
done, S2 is 6.91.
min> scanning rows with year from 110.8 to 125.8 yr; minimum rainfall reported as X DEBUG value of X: 8.04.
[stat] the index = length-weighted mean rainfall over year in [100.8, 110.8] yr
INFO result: 5.93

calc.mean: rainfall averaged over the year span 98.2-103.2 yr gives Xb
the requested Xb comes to 3.36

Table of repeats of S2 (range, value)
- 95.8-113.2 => 8.04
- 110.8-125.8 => 10.8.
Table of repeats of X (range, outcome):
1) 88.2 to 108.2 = 2.77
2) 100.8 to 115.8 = 3.95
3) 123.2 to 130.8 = 10.5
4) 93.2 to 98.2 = 4.16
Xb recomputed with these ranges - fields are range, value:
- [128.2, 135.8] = 12.2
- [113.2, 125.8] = 9.8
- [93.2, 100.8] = 4.64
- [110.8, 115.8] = 8.37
